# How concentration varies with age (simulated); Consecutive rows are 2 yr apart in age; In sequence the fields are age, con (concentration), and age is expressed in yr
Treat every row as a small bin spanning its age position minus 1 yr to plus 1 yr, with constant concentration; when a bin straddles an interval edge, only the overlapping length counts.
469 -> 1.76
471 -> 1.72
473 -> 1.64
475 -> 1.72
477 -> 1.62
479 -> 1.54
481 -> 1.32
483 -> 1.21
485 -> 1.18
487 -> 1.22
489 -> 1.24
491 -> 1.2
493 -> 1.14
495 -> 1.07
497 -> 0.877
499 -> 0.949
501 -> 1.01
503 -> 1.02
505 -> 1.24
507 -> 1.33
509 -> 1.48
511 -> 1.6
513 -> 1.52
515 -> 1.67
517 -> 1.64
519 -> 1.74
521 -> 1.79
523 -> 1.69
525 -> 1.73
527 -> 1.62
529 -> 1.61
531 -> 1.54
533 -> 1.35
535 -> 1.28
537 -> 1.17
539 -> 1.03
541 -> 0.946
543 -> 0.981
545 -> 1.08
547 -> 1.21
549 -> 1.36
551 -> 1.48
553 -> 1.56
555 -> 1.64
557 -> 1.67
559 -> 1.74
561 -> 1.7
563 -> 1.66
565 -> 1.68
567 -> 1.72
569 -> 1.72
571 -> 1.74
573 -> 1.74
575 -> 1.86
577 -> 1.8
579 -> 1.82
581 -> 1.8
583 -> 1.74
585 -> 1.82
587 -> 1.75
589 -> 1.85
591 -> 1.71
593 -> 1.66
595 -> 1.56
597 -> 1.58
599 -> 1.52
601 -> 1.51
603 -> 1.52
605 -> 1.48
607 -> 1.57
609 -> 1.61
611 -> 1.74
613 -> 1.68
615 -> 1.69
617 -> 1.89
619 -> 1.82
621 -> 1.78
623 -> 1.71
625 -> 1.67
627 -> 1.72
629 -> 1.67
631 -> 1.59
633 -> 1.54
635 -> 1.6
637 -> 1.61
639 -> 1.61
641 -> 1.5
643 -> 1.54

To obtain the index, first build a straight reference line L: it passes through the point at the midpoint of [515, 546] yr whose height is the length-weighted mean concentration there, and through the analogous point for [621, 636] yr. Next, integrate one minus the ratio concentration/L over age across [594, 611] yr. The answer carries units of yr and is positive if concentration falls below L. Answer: 0.4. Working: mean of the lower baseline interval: 1.42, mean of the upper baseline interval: 1.65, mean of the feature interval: 1.56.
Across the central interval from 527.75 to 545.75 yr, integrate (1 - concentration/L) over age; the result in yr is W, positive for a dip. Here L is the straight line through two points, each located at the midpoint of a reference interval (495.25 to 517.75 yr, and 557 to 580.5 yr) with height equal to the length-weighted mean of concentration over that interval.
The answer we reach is 3.3 yr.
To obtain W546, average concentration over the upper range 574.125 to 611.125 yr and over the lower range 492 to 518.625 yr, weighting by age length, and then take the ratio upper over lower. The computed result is 1.31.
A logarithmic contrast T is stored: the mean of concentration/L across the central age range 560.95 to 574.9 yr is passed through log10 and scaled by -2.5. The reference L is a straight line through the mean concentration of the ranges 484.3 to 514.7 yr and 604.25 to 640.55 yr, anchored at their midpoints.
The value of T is -0.17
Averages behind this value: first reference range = 1.22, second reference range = 1.66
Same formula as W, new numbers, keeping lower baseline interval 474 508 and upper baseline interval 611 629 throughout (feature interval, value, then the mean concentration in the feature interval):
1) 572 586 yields -1.9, 1.8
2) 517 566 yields -1.6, 1.47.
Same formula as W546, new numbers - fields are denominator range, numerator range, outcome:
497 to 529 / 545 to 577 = 1.11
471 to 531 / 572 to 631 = 1.21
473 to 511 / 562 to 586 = 1.39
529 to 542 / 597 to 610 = 1.23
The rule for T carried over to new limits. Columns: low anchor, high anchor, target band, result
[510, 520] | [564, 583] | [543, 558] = 0.22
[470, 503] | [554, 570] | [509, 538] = -0.06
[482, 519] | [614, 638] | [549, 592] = -0.14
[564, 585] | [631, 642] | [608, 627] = -0.06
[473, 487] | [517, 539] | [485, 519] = 0.16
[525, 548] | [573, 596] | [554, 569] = -0.11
